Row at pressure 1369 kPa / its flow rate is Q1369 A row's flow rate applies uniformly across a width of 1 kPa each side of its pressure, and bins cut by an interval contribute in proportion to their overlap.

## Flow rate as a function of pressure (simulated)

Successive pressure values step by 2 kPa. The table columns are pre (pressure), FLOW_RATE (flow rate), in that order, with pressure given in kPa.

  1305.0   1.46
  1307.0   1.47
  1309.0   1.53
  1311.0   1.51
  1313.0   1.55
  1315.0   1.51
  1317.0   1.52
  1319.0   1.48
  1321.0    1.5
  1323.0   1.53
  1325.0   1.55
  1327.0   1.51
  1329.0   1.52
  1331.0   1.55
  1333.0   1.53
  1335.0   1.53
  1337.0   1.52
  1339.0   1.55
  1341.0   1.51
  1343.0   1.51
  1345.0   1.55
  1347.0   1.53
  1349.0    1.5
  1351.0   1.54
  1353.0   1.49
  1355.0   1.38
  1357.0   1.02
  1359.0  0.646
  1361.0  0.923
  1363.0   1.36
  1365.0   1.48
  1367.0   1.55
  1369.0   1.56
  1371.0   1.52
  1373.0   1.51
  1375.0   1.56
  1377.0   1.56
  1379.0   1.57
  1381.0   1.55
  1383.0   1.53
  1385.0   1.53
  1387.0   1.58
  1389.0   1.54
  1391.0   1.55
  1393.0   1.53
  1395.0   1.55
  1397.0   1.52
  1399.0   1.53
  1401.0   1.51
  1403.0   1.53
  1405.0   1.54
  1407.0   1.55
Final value 1.56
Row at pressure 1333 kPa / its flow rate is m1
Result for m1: 1.53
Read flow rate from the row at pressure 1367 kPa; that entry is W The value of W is 1.55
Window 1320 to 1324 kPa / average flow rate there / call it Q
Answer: 1.52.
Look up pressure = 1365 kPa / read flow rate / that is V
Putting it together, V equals 1.48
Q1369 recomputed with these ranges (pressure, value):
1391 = 1.55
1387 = 1.58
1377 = 1.56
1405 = 1.54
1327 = 1.51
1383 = 1.53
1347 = 1.53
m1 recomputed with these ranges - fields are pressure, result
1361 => 0.923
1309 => 1.53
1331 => 1.55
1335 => 1.53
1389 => 1.54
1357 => 1.02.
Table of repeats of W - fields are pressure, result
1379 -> 1.57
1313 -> 1.55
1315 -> 1.51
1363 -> 1.36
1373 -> 1.51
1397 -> 1.52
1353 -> 1.49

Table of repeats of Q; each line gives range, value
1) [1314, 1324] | 1.51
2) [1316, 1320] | 1.5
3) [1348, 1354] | 1.51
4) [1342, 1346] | 1.53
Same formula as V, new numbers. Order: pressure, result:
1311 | 1.51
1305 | 1.46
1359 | 0.646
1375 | 1.56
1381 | 1.55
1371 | 1.52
